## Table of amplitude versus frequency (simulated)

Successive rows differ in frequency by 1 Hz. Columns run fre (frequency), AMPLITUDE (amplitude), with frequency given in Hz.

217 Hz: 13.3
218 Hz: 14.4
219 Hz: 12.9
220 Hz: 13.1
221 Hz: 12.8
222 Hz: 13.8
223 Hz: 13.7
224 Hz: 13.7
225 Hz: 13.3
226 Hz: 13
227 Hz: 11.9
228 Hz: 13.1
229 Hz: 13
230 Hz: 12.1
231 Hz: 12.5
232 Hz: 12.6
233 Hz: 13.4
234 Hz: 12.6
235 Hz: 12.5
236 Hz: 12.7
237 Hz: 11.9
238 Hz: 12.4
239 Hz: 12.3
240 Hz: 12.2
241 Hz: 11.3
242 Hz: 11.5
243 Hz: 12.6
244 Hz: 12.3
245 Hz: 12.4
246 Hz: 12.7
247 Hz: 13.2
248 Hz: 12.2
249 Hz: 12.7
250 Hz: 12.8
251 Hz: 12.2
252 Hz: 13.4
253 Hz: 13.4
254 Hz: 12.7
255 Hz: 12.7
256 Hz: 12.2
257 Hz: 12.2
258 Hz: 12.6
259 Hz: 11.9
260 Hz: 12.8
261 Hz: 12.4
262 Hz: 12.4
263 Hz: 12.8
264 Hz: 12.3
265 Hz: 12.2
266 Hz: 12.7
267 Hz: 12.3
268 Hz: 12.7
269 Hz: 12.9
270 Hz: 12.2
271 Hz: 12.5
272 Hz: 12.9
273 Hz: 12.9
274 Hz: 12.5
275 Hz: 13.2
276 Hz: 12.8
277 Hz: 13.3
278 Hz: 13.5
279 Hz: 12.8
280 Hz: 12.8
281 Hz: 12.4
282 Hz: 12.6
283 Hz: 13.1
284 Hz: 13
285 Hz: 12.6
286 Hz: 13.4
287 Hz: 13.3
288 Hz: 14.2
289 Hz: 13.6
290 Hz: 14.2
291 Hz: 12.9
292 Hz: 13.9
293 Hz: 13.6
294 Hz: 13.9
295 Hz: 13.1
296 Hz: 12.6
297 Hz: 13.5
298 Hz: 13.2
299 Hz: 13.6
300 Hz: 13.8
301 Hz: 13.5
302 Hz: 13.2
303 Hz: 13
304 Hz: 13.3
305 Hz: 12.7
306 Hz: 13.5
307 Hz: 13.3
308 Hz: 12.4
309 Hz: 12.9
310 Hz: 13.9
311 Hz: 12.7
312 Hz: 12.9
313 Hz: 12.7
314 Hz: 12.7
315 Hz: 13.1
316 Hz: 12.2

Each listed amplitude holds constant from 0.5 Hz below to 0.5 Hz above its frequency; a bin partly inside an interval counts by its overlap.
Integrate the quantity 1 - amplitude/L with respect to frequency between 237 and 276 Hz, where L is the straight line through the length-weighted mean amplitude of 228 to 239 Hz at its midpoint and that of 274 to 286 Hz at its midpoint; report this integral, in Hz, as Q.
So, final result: 0.7 Hz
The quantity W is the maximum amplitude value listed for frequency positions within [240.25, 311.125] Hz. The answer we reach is 14.2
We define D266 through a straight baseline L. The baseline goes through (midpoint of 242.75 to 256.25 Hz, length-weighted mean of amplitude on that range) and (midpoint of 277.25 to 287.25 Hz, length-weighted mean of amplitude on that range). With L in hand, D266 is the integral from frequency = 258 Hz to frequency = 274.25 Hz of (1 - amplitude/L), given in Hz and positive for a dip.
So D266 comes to 0.37 Hz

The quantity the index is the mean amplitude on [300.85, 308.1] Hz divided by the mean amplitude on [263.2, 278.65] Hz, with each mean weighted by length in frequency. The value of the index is 1.03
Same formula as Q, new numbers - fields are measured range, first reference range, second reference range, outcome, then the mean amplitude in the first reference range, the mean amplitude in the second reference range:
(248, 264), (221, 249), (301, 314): 0.2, 12.6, 13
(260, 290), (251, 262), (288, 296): 0.6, 12.6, 13.6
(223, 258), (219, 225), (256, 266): 0.8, 13.4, 12.4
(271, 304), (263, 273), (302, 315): -1.1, 12.6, 13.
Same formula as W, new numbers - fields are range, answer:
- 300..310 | 13.9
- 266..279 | 13.5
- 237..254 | 13.4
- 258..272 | 12.9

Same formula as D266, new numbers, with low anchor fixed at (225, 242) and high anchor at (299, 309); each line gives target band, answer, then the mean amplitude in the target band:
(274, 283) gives 0.0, 12.9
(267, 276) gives 0.1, 12.7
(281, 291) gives -0.2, 13.3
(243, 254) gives -0.1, 12.7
